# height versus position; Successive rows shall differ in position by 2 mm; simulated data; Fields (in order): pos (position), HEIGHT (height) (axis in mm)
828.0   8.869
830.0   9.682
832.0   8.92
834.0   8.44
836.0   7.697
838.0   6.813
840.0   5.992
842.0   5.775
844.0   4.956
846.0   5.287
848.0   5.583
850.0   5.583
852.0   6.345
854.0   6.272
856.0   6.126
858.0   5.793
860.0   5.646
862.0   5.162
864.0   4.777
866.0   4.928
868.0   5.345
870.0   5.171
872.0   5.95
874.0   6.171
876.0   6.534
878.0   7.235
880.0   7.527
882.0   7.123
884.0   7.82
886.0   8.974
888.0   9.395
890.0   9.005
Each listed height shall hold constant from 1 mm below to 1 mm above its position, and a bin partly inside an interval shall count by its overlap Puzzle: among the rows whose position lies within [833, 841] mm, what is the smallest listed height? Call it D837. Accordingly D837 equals 5.992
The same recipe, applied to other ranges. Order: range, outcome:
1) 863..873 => 4.777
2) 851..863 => 5.162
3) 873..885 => 6.171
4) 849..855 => 5.583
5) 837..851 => 4.956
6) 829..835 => 8.44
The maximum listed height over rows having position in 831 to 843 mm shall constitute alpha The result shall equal 8.92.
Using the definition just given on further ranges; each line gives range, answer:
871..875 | 6.171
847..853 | 6.345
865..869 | 5.345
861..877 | 6.534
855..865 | 6.126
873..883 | 7.527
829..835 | 9.682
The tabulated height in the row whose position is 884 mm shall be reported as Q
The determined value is 7.82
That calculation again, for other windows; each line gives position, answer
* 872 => 5.95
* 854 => 6.272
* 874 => 6.171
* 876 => 6.534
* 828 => 8.869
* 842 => 5.775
